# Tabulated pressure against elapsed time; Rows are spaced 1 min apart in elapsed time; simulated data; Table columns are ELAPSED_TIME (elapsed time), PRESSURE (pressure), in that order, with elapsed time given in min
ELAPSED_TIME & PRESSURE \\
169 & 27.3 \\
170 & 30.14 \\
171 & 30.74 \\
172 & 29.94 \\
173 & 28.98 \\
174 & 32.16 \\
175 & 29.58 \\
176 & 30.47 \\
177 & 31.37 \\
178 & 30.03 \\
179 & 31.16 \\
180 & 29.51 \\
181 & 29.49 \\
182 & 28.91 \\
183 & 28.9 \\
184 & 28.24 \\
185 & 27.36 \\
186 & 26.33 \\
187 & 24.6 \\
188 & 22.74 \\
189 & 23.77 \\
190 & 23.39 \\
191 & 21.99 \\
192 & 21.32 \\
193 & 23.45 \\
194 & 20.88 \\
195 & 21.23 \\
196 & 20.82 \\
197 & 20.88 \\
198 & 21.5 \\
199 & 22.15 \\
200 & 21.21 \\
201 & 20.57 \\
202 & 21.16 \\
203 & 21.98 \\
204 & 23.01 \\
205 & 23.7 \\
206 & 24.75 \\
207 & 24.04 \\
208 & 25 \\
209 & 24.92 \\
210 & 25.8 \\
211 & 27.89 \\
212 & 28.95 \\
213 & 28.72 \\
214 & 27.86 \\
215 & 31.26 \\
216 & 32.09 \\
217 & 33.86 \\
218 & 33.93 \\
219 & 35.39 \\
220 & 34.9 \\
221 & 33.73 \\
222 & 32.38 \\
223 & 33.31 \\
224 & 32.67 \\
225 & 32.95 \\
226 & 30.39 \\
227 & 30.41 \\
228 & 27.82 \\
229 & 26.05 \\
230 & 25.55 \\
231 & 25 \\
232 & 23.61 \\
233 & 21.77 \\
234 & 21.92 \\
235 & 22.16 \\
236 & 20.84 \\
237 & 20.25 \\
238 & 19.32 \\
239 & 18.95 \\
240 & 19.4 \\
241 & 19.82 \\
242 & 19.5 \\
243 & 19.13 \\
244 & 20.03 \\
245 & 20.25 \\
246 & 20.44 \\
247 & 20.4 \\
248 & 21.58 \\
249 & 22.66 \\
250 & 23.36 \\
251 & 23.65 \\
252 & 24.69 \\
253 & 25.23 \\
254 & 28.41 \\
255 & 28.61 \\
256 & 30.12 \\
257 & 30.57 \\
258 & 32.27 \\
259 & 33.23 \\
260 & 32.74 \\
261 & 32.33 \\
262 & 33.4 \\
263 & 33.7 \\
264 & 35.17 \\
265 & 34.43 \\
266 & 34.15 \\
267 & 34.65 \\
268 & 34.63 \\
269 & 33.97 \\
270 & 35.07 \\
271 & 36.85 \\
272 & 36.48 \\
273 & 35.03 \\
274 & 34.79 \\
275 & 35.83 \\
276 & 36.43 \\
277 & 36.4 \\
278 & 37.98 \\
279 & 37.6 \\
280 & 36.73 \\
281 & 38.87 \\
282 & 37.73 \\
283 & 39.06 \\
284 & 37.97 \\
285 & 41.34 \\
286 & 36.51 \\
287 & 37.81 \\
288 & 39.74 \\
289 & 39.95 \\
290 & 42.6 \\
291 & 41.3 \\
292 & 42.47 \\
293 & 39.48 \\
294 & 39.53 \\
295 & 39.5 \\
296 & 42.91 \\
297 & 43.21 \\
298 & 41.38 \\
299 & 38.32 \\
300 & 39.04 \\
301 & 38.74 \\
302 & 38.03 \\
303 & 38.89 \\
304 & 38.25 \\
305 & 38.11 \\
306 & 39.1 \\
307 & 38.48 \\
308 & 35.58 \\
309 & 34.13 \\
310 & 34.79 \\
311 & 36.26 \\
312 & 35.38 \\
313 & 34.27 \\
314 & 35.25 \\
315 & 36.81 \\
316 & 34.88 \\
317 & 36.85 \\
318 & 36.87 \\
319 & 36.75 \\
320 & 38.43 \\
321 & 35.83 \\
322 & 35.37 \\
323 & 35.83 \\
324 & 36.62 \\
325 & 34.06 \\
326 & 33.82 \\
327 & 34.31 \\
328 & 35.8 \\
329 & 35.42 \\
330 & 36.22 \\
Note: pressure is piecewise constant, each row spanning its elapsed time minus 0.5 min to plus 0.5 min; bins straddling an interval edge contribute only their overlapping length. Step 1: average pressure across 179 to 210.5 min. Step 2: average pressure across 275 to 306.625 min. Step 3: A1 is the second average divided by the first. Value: 1.62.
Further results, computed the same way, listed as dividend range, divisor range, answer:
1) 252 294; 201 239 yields 1.31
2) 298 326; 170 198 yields 1.38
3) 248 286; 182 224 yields 1.27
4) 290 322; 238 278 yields 1.32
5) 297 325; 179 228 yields 1.38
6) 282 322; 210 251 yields 1.47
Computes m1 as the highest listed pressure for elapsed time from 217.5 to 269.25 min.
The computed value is 35.39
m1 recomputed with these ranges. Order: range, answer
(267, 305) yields 43.21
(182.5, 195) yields 28.9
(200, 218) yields 33.93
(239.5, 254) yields 28.41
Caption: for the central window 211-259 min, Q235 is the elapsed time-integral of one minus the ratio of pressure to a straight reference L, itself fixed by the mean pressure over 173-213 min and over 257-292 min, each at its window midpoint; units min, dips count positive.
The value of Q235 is 6.8 min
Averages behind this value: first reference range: 25.4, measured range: 26.4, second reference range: 36.4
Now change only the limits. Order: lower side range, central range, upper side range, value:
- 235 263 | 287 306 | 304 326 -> -4.1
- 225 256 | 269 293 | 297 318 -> -4.7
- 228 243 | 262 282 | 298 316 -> -4.1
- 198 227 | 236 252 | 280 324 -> 5.5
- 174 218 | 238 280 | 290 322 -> 4.8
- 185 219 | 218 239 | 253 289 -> 0.8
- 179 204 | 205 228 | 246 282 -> -2.8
